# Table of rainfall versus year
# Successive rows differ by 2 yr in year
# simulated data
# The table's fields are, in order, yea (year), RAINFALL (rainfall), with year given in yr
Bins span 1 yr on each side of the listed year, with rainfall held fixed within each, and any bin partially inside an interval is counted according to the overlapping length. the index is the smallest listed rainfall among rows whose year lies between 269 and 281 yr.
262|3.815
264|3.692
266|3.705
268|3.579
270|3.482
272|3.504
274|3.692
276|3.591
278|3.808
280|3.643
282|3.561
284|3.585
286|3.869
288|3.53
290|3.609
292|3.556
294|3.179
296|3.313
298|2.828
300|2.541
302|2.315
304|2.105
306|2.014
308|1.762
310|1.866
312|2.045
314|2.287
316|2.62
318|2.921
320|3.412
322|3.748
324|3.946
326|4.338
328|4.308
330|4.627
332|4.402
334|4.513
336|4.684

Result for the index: 3.482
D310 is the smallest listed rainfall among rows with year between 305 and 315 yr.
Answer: 1.762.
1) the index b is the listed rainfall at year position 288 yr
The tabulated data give 3.53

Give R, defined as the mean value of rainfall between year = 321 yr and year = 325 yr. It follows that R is 3.85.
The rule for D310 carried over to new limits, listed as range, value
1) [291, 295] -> 3.179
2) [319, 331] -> 3.412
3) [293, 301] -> 2.541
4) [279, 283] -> 3.561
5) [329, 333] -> 4.402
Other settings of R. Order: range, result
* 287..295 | 3.47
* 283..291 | 3.65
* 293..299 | 3.11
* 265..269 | 3.64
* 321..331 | 4.19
